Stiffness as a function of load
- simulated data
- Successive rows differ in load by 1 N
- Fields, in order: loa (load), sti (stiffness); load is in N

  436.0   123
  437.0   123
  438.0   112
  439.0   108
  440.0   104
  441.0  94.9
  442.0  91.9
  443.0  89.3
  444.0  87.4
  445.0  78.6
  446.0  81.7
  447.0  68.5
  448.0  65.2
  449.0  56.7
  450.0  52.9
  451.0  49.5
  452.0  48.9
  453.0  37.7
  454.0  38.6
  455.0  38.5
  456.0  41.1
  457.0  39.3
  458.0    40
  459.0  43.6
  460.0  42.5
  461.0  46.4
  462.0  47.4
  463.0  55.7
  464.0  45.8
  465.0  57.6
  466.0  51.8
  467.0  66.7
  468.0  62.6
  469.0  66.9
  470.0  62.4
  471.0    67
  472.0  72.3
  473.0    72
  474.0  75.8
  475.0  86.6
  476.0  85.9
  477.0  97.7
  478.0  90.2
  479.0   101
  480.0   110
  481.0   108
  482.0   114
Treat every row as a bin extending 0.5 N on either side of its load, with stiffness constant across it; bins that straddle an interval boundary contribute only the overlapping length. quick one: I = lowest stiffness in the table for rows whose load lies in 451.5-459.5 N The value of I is 37.7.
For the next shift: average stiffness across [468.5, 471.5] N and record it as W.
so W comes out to 65.4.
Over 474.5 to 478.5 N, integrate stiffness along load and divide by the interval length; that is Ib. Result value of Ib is 90.1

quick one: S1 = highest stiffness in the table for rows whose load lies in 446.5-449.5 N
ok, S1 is 68.5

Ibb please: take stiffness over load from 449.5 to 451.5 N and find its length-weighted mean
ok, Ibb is 51.2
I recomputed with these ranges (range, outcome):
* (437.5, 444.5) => 87.4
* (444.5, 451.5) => 49.5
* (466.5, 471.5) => 62.4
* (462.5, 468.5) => 45.8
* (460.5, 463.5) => 46.4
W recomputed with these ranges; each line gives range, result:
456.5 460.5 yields 41.3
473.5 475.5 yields 81.2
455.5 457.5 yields 40.2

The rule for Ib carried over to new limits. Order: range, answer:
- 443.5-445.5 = 83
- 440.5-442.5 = 93.4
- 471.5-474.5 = 73.4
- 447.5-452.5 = 54.6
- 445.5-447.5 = 75.1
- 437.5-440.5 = 108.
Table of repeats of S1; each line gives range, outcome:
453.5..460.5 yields 43.6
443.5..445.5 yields 87.4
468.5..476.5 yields 86.6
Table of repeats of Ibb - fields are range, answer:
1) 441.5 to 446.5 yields 85.8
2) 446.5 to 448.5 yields 66.8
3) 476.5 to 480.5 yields 99.7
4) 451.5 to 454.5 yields 41.7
